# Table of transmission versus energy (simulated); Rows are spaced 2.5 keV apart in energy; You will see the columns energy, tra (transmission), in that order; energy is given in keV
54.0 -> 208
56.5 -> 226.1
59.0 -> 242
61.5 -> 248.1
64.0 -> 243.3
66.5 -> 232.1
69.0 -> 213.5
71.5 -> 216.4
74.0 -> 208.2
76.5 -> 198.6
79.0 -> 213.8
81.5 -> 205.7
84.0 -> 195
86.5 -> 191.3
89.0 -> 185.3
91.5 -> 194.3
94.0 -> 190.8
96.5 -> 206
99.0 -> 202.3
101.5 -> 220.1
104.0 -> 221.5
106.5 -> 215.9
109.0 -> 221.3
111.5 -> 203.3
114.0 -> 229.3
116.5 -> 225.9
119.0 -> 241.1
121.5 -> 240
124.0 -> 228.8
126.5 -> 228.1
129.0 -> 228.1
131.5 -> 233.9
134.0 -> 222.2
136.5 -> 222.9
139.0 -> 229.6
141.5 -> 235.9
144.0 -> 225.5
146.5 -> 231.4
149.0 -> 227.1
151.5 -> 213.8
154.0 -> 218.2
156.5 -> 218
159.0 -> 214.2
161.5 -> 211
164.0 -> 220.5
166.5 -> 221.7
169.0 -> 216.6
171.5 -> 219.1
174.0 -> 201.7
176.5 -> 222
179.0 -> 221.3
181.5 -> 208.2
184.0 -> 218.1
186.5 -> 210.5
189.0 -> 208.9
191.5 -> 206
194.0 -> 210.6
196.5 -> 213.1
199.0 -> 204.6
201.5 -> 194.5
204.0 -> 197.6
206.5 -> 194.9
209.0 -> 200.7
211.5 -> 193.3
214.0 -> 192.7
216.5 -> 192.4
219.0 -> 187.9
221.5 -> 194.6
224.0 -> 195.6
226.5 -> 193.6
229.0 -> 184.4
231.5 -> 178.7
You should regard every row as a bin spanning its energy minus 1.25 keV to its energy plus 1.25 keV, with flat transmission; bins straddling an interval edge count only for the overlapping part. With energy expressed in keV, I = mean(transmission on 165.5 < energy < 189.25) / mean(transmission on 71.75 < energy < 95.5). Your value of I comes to 1.1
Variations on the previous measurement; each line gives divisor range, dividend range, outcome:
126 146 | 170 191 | 0.93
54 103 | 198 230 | 0.92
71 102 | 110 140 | 1.13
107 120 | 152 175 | 0.97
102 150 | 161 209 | 0.93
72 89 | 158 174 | 1.07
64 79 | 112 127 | 1.07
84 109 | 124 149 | 1.12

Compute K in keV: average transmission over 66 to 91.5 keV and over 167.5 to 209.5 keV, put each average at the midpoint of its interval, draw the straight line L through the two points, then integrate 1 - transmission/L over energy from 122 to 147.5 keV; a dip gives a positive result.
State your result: -2.73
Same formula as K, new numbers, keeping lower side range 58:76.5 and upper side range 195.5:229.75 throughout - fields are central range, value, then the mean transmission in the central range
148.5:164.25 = -0.69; 217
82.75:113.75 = 2.16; 205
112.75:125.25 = -1.00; 233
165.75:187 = -1.25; 215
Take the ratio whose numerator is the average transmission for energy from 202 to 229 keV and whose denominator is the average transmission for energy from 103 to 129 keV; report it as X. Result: 0.86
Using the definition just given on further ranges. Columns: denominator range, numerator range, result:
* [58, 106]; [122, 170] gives 1.06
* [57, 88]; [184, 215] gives 0.93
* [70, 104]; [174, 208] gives 1.03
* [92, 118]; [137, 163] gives 1.04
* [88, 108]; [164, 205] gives 1.03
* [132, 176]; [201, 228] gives 0.88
